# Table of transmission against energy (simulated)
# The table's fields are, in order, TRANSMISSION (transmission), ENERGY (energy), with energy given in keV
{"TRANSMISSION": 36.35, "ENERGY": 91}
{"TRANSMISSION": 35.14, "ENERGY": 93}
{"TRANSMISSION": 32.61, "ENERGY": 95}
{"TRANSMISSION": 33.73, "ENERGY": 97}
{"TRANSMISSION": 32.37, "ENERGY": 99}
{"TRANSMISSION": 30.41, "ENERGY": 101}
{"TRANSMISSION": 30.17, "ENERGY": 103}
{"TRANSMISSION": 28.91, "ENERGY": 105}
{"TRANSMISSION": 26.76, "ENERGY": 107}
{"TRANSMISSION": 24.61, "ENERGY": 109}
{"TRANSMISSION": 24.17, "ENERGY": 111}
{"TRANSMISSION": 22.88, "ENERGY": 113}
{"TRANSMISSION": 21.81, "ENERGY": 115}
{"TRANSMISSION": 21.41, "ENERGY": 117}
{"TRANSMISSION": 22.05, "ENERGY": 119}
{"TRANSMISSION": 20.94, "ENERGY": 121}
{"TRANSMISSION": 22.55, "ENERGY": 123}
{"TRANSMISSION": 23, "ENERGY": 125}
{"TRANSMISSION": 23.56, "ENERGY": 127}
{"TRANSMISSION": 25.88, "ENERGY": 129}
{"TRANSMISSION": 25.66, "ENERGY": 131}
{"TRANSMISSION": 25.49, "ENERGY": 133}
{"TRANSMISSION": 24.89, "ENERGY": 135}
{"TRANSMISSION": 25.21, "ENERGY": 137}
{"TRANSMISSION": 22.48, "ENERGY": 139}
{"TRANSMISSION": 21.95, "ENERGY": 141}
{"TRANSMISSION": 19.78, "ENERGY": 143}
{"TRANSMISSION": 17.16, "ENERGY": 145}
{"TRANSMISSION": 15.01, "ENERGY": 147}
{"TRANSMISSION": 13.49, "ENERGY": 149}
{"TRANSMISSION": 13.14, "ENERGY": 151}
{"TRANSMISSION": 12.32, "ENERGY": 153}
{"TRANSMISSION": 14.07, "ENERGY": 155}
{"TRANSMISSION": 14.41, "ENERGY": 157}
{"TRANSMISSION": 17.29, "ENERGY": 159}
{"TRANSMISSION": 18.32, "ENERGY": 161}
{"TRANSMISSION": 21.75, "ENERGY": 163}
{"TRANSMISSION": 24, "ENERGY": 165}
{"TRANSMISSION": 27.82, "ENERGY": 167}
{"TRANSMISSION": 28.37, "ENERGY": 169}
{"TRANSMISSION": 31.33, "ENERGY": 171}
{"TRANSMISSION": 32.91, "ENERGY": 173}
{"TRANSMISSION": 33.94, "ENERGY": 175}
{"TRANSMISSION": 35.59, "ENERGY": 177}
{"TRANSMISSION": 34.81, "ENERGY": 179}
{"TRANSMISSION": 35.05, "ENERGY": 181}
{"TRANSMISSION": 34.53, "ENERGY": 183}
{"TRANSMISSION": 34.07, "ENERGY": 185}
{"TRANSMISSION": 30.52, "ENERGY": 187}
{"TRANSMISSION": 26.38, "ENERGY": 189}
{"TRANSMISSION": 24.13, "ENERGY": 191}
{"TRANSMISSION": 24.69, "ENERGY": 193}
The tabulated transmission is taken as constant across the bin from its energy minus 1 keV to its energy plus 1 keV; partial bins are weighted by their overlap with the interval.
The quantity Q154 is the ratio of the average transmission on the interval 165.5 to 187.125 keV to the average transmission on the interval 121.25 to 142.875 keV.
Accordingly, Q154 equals 1.37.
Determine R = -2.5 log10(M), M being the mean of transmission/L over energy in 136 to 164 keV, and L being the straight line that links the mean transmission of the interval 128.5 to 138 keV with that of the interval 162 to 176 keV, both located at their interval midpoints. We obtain 0.46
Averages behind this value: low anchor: 25.4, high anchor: 28.6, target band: 17.6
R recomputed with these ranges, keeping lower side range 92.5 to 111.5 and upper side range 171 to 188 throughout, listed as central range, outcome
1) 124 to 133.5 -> 0.256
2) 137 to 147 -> 0.490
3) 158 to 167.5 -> 0.463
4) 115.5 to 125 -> 0.372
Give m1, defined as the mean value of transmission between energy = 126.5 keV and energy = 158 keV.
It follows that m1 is 19.6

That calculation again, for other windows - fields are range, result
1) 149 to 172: 20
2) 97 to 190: 24.7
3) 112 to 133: 23.1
